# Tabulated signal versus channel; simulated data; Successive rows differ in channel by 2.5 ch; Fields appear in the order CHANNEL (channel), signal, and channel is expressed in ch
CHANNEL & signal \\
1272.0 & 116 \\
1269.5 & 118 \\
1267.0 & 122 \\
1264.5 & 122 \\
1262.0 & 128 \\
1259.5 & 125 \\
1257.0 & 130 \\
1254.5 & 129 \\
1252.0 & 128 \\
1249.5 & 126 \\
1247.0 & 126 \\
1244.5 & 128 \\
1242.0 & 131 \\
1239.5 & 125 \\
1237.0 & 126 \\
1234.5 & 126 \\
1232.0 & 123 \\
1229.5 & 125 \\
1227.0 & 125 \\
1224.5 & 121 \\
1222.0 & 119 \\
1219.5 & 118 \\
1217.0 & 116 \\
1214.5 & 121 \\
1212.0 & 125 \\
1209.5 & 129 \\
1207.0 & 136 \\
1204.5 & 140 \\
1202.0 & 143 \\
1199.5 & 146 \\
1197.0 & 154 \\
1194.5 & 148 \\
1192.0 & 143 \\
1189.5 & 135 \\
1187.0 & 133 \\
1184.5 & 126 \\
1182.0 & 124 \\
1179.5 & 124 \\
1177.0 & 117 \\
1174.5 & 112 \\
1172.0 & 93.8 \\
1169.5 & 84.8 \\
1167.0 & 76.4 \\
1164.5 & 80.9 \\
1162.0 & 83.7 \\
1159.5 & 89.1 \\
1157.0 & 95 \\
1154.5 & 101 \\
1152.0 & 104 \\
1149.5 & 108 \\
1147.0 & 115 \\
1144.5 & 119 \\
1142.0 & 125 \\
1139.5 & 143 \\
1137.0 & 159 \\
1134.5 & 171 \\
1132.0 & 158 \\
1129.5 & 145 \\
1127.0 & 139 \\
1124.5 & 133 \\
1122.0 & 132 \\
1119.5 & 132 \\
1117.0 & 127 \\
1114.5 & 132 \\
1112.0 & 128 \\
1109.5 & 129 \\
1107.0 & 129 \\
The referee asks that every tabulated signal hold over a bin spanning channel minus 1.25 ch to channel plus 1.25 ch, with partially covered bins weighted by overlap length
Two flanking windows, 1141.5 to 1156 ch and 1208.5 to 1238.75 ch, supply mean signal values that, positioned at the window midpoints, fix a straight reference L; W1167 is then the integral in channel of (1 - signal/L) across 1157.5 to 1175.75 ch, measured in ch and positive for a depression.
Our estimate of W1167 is 4.0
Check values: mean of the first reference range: 111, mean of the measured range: 88.9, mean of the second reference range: 123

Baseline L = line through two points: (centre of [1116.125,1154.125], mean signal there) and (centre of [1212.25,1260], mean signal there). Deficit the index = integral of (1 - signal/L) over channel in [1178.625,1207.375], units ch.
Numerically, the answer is -2.15 ch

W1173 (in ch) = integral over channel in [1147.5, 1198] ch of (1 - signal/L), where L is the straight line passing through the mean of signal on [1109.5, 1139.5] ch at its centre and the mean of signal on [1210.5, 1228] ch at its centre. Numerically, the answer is 7.2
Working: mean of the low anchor 141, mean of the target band 111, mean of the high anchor 121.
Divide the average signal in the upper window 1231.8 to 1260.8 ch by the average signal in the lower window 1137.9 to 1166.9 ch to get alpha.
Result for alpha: 1.21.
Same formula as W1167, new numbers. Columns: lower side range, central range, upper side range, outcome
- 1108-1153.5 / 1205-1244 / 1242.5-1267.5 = 1.06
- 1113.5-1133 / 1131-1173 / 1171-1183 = 4.65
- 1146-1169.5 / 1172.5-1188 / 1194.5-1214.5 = -0.75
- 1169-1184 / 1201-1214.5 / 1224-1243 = -1.61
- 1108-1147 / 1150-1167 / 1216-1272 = 5.34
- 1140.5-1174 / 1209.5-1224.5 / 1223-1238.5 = -0.15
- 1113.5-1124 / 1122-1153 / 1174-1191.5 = -1.34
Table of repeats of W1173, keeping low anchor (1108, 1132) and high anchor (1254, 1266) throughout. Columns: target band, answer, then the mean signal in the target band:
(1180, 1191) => 0.1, 129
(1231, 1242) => 0.2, 126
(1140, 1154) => 1.9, 115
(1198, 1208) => -0.9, 142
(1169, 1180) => 2.1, 107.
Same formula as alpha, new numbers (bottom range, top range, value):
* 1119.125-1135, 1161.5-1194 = 0.78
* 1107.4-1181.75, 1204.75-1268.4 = 1.05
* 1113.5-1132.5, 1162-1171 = 0.60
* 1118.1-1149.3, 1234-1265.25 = 0.92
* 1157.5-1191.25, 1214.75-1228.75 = 1.13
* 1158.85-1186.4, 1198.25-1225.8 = 1.26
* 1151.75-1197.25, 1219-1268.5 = 1.13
